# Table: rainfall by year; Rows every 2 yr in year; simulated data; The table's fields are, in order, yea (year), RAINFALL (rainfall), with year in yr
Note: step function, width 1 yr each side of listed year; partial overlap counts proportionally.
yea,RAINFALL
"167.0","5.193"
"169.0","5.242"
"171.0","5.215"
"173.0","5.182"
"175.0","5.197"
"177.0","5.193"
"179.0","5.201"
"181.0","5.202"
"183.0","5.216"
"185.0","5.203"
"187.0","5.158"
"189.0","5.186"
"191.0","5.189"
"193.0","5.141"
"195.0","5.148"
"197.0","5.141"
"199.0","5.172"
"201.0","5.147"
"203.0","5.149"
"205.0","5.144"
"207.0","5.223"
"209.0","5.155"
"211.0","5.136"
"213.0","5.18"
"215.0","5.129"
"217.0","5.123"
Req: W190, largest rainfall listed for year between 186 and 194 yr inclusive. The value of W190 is 5.189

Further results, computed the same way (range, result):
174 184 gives 5.216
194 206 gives 5.172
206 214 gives 5.223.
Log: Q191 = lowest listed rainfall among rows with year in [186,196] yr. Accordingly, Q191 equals 5.141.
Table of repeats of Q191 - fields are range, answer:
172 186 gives 5.182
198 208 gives 5.144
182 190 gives 5.158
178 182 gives 5.201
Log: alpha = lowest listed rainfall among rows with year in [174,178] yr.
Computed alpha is 5.193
